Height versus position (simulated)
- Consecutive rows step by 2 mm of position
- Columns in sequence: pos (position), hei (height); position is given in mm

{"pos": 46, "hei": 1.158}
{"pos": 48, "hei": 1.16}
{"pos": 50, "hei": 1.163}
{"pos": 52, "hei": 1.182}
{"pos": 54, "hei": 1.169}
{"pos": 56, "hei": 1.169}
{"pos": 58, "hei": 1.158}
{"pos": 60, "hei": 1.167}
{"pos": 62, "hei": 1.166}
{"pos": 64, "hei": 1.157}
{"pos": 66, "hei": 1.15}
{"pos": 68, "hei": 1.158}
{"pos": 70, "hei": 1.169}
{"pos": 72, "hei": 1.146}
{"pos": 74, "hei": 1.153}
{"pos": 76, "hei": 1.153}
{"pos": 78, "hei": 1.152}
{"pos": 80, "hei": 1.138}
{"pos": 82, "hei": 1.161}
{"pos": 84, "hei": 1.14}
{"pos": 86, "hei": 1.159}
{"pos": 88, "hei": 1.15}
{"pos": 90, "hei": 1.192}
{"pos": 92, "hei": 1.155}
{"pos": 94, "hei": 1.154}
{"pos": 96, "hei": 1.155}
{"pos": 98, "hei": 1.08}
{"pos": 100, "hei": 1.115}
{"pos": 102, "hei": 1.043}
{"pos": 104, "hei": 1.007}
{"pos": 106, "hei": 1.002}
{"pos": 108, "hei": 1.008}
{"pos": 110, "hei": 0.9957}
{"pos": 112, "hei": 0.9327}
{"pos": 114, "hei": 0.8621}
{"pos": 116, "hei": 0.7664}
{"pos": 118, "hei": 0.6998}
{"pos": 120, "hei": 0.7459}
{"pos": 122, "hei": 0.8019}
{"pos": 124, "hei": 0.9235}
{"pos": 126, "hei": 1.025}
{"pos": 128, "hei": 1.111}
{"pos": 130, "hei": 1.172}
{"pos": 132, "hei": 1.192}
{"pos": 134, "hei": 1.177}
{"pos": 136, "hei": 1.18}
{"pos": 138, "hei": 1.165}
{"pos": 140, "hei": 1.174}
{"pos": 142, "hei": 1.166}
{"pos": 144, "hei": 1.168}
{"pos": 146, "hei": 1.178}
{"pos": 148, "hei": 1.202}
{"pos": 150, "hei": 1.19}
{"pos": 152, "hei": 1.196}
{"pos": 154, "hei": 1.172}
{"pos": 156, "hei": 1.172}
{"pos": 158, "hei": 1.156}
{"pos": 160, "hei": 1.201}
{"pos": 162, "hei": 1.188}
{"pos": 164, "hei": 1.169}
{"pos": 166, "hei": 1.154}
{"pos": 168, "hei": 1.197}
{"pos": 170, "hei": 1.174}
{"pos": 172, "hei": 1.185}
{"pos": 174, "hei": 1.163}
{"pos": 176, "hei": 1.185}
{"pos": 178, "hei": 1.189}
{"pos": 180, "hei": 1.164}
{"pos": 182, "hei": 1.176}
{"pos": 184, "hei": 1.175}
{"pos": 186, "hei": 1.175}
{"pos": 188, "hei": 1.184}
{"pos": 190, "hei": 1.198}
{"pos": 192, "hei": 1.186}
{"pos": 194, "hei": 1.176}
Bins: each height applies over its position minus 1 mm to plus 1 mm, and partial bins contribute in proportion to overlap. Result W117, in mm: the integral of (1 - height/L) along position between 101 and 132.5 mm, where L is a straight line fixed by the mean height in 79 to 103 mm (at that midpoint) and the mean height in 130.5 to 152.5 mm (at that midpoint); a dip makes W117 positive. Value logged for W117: 5.6 mm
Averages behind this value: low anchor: 1.14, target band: 0.952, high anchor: 1.18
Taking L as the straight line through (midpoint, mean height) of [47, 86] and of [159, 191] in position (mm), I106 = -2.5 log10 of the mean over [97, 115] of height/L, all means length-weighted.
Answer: 0.16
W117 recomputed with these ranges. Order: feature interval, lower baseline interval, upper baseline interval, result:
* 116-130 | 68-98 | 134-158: 3.3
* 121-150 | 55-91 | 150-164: 1.4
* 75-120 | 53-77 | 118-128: -1.9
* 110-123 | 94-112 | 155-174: 3.1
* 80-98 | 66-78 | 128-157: 0.1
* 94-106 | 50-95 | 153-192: 0.9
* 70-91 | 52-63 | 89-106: -0.4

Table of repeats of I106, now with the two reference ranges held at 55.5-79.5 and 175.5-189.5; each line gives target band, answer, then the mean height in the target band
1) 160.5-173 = 0.00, 1.18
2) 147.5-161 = -0.01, 1.18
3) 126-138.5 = 0.01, 1.15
